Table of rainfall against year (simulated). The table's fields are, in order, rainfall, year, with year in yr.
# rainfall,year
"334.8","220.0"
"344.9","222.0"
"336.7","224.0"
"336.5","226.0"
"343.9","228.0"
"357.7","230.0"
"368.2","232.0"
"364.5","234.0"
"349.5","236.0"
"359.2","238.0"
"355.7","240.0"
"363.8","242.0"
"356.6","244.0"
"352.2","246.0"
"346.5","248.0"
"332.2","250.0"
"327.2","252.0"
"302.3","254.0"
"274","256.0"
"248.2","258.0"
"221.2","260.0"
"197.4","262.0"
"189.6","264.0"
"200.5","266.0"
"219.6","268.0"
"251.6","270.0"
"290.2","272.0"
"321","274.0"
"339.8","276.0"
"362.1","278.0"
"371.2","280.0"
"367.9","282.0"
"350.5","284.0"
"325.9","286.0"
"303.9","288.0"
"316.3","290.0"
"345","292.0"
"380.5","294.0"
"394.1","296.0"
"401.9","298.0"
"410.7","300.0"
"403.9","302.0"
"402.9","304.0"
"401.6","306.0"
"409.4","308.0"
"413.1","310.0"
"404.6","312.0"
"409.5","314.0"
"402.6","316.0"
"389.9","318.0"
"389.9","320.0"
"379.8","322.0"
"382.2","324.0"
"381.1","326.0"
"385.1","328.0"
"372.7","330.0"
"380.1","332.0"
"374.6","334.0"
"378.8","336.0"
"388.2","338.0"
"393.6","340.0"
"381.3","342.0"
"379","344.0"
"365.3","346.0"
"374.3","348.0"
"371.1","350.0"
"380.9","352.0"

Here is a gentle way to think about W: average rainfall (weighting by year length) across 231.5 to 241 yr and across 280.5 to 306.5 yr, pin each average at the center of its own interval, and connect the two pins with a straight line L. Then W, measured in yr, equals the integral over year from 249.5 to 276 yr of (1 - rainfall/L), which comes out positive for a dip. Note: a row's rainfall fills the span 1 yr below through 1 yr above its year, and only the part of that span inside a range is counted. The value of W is 7.5 yr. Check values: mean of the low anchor 359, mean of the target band 261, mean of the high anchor 369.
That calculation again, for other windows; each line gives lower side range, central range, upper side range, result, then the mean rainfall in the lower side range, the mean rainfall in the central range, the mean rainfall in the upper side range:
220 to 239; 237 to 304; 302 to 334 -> 8.8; 350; 322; 393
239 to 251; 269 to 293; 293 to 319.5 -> 3.3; 351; 329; 402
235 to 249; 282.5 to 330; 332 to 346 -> -1.2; 355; 382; 381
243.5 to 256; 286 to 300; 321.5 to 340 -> 0.0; 330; 359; 381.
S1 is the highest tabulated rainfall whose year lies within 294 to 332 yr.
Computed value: 413.1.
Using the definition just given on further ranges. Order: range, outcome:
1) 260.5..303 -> 410.7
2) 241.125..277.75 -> 363.8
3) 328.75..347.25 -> 393.6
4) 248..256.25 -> 346.5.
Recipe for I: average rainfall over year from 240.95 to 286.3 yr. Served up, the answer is 300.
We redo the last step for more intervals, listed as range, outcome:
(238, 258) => 331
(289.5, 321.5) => 393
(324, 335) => 379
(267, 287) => 320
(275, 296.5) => 350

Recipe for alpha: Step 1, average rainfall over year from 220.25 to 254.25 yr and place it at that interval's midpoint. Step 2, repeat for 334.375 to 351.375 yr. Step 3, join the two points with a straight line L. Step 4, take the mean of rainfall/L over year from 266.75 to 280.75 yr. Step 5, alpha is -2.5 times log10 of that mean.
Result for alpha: 0.18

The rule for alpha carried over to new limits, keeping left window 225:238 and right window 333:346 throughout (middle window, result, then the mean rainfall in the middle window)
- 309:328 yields -0.05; 394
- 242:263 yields 0.20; 299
